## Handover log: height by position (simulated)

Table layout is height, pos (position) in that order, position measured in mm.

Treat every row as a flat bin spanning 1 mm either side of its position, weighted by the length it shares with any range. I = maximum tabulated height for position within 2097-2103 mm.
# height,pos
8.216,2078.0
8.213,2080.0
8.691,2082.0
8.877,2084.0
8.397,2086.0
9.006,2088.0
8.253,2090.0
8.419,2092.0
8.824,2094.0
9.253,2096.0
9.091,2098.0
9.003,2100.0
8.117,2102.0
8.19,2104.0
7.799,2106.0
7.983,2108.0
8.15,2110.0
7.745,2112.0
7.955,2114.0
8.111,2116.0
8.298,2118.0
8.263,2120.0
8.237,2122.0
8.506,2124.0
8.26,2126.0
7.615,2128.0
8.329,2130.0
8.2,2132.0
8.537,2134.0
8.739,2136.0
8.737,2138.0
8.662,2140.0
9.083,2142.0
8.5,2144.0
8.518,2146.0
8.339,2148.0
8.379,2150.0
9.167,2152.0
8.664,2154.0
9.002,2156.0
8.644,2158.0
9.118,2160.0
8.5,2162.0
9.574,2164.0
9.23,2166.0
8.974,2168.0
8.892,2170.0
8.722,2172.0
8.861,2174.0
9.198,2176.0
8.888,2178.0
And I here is 9.091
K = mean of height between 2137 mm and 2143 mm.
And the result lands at 8.83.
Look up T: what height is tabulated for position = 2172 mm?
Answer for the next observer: 8.722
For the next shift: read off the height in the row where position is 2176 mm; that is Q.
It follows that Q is 9.198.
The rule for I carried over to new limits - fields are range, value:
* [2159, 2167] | 9.574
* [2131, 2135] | 8.537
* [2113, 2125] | 8.506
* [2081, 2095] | 9.006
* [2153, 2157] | 9.002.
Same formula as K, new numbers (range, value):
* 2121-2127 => 8.33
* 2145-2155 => 8.61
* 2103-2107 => 7.99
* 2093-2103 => 8.86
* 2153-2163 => 8.79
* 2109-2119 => 8.05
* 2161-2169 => 9.07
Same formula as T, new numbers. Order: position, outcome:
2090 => 8.253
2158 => 8.644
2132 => 8.2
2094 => 8.824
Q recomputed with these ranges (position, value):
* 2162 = 8.5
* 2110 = 8.15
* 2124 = 8.506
